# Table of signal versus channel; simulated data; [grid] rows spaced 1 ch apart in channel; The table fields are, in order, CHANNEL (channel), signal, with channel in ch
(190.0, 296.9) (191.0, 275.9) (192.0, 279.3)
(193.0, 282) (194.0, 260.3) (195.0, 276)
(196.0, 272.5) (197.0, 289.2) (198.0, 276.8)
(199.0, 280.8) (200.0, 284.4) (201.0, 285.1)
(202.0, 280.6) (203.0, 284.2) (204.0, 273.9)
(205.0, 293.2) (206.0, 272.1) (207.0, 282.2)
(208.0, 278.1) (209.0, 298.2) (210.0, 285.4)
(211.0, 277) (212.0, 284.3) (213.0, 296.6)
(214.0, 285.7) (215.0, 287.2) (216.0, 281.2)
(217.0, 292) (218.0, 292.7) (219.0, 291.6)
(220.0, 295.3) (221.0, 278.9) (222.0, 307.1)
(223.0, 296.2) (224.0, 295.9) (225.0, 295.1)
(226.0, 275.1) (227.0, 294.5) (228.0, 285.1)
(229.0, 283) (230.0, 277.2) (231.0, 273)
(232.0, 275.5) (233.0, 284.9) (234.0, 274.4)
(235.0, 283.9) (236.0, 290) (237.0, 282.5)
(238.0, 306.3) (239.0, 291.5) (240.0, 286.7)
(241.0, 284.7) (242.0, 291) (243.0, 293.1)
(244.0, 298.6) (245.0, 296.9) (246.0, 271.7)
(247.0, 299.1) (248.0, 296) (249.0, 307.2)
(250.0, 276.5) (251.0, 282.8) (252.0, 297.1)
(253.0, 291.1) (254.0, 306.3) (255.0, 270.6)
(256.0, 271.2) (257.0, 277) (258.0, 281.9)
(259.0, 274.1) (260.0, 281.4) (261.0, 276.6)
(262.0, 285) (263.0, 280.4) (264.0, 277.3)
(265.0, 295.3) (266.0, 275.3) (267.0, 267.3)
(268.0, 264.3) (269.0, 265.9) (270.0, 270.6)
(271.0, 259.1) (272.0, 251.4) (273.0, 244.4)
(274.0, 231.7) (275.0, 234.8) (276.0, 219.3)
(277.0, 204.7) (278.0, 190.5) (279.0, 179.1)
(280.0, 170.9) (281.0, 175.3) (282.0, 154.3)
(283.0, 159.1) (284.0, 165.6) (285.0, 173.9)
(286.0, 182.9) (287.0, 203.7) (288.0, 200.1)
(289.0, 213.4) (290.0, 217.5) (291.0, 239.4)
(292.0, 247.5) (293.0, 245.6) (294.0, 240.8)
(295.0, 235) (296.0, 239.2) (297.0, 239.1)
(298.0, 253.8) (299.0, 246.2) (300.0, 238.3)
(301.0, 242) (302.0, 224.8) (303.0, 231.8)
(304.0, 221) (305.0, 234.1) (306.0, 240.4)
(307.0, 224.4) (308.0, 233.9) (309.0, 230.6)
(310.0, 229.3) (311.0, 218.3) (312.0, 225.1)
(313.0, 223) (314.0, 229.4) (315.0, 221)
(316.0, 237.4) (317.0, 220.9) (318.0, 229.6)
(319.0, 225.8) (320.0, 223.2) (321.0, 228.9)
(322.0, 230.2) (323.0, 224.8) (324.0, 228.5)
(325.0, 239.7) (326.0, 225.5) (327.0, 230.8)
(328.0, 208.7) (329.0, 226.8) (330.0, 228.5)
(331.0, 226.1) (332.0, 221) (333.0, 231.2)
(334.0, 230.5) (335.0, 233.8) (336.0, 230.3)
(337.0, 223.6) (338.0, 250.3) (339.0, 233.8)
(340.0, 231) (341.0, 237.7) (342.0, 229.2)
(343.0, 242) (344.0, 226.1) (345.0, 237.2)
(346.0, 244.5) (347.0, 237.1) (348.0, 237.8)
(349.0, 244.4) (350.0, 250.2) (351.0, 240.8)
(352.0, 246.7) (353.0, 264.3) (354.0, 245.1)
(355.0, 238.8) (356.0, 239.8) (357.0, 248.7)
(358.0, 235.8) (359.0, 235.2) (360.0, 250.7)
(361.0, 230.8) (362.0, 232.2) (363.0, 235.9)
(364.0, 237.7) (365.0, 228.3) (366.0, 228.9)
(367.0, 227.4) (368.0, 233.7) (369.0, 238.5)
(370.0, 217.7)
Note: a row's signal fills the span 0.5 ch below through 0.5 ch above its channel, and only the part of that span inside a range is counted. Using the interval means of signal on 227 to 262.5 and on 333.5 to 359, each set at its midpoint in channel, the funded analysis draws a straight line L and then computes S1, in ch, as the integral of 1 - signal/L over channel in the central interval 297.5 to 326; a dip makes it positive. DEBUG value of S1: 2.7 ch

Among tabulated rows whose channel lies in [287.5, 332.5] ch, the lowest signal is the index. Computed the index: 200.1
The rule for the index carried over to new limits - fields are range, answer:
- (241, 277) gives 204.7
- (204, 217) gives 272.1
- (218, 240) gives 273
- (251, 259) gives 270.6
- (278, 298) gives 154.3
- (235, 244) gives 282.5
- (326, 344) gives 208.7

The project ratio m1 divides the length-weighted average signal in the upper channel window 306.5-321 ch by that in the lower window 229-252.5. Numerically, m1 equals 0.79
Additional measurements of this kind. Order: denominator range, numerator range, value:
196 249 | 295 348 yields 0.81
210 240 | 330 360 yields 0.83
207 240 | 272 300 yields 0.74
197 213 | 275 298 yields 0.73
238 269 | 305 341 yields 0.80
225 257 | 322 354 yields 0.82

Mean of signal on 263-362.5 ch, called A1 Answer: 231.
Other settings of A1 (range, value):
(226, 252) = 287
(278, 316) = 217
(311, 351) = 231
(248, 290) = 244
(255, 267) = 279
